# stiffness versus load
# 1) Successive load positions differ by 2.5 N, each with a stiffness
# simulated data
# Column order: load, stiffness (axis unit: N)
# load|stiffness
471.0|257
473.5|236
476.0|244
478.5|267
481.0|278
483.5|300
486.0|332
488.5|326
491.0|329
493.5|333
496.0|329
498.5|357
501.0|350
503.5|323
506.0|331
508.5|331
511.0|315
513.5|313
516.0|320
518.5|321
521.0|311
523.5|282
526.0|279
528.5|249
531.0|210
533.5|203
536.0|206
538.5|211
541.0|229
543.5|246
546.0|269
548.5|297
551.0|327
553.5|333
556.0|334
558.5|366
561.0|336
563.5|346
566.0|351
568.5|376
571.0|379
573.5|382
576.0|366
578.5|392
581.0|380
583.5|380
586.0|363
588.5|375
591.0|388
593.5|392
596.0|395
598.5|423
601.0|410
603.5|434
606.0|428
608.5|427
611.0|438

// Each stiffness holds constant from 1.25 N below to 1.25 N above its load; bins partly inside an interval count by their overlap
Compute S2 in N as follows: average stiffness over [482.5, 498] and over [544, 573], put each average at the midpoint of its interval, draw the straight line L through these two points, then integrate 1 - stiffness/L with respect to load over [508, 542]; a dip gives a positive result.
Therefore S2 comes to 6.4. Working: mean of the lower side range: 327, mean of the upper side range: 336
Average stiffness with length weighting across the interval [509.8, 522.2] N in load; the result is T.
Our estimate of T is 316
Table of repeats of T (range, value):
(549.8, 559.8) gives 340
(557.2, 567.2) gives 350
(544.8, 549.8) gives 284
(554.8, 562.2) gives 345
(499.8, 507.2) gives 335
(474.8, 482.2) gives 263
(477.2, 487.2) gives 294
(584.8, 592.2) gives 375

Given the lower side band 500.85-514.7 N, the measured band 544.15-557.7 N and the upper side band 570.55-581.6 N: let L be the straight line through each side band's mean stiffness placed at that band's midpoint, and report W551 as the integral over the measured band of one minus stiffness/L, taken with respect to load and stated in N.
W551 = 1.9 N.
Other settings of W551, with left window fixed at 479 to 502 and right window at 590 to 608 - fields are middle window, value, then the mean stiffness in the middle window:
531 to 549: 6.5 N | 233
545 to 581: 3.2 N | 348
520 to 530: 2.1 N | 278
